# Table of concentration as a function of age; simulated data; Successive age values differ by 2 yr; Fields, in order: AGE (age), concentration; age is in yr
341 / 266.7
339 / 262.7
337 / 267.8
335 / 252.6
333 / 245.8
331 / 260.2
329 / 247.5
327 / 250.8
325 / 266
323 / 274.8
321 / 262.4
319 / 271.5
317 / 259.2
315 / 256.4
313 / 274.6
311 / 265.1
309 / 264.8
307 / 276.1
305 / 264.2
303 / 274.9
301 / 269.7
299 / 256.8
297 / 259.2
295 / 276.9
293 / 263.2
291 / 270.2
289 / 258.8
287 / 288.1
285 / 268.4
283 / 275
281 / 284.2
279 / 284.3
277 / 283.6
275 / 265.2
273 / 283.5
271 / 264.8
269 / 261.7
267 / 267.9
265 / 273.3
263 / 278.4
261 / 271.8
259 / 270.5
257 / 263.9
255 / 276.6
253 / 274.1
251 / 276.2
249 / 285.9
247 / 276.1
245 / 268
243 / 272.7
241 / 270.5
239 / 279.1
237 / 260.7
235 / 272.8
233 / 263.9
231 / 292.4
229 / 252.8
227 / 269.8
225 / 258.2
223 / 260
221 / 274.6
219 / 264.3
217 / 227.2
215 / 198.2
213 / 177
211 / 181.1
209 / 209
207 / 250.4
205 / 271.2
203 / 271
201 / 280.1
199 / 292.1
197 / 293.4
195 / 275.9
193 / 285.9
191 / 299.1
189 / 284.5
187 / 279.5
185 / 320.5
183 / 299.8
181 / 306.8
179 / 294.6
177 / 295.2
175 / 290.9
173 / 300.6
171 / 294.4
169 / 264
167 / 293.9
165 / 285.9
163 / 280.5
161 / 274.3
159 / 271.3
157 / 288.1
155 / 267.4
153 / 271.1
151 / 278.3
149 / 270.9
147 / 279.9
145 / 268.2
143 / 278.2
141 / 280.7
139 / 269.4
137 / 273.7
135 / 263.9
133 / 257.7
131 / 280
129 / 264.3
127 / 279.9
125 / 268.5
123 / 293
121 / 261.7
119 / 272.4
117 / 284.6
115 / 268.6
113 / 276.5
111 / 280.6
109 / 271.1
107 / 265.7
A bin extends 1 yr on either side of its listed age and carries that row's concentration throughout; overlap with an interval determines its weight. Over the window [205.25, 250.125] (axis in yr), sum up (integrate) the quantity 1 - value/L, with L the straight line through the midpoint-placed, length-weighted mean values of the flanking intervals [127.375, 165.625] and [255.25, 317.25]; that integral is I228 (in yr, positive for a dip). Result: 3.05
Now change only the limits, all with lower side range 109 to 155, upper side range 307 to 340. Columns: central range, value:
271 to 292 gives -0.9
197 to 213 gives 1.2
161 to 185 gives -1.9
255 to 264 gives -0.2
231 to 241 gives -0.2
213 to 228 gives 1.3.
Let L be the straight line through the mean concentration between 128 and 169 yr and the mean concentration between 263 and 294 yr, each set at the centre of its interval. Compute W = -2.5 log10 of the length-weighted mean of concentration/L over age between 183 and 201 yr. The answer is -0.07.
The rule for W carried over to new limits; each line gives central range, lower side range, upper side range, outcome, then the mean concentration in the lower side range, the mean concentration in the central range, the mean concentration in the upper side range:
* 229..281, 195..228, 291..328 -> -0.07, 249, 273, 266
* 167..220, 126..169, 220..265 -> 0.01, 275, 270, 271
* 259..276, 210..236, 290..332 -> -0.06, 246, 271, 265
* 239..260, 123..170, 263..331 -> -0.01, 275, 274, 269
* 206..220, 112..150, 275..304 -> 0.26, 273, 215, 272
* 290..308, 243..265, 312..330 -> -0.01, 274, 268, 263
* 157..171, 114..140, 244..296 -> -0.03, 272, 280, 273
